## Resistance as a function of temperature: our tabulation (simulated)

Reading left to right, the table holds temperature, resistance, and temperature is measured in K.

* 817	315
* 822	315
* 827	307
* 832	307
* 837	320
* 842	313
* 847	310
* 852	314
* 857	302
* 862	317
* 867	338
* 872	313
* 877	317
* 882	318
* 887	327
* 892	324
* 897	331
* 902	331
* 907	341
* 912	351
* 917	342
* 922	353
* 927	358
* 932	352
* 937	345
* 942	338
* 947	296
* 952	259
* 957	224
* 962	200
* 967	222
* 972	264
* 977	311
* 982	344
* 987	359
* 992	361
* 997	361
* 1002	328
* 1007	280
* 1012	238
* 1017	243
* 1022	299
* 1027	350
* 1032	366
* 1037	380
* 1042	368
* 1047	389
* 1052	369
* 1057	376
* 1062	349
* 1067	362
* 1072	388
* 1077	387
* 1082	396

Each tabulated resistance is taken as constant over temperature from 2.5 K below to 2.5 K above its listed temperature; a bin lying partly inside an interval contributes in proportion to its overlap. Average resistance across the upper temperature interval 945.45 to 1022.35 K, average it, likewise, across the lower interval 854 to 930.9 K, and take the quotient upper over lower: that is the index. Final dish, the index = 0.9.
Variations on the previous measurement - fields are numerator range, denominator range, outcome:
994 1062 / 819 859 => 1.08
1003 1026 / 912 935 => 0.78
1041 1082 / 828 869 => 1.19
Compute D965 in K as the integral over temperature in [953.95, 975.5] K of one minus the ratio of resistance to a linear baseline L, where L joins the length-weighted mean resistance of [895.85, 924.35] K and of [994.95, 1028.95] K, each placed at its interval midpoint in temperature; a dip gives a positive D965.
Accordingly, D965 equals 5.8 K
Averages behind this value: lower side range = 342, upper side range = 298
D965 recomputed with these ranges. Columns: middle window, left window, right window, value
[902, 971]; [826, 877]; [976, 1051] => 3.7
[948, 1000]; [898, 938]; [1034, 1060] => 9.9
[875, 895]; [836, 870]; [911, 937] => 0.6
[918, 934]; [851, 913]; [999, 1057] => -1.3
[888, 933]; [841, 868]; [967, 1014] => -4.0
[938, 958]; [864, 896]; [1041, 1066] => 3.1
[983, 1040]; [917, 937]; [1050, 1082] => 6.3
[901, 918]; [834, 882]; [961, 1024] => -1.9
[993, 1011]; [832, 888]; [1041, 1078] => 1.9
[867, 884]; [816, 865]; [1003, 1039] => -0.4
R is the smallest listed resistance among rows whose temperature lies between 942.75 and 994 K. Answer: 200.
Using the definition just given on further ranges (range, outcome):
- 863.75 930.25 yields 313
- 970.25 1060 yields 238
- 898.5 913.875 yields 331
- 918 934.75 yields 352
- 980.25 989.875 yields 344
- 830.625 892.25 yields 302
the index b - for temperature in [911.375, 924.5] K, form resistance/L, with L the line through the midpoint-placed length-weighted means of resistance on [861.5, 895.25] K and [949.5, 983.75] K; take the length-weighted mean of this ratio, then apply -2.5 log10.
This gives -0.18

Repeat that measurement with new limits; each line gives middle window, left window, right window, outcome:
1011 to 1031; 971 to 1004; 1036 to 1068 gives 0.21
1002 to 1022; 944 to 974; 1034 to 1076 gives 0.17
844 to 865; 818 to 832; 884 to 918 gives 0.03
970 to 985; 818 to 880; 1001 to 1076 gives 0.08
